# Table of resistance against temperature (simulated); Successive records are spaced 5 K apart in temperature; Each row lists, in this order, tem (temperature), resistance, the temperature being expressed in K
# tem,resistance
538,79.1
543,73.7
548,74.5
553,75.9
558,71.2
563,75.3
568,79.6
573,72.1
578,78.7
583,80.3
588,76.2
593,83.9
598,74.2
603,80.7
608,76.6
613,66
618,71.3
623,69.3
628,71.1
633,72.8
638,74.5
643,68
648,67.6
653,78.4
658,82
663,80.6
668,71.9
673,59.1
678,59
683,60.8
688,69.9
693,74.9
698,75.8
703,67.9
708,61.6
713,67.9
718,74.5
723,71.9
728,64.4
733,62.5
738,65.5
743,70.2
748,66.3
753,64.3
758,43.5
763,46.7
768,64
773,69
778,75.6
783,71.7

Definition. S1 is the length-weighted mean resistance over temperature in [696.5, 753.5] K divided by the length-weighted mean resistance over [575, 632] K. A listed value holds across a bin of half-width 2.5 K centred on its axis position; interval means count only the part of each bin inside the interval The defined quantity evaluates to 0.90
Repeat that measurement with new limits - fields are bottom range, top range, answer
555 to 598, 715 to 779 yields 0.83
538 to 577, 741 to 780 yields 0.83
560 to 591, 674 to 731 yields 0.88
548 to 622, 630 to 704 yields 0.94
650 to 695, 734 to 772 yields 0.86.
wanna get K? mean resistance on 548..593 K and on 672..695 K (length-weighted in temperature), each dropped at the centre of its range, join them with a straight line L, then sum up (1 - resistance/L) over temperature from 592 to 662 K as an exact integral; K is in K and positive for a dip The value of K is -3.29 K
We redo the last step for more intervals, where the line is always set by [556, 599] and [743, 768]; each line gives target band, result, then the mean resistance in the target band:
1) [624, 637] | -0.1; 71.9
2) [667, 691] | 0.7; 63.9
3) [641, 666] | -2.5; 75.4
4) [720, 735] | -1.5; 66.7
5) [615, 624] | 0.3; 70.2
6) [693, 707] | -1.7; 71.3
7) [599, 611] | -0.6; 77.6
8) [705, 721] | -1.5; 68.1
